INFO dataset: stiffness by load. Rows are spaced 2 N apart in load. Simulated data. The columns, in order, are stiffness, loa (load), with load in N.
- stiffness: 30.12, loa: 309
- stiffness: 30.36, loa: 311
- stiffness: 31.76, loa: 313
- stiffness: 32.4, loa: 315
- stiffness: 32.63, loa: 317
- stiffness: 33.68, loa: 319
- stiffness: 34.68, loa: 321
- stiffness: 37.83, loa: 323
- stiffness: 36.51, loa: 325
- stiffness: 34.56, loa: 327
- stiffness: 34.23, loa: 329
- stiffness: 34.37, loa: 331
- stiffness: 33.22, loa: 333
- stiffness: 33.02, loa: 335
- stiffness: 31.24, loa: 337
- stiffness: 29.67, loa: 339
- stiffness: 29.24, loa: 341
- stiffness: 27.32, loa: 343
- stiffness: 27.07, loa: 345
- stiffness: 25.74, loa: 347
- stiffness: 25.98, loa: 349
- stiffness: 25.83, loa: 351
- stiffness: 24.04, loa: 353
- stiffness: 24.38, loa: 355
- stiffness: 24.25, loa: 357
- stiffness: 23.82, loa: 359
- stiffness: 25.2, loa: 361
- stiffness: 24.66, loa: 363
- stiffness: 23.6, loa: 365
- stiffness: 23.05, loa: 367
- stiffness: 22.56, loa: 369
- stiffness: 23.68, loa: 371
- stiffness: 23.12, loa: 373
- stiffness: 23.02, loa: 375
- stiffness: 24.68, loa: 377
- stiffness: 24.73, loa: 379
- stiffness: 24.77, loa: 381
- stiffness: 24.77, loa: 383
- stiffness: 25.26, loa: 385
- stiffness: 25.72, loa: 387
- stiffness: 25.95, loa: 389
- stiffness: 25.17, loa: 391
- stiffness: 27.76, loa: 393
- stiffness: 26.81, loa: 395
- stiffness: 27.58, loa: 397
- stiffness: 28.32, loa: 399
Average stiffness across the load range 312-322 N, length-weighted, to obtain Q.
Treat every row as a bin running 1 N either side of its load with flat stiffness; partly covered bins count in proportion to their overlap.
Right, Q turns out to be 33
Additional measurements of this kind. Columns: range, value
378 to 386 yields 24.9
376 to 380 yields 24.7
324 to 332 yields 34.9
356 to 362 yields 24.4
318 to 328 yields 35.5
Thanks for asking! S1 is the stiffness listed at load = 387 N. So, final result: 25.72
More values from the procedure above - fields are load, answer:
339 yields 29.67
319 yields 33.68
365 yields 23.6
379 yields 24.73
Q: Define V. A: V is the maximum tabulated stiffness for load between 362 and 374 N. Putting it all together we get 24.66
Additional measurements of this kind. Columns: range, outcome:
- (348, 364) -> 25.98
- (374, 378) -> 24.68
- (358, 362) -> 25.2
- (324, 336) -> 36.51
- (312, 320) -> 33.68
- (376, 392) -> 25.95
